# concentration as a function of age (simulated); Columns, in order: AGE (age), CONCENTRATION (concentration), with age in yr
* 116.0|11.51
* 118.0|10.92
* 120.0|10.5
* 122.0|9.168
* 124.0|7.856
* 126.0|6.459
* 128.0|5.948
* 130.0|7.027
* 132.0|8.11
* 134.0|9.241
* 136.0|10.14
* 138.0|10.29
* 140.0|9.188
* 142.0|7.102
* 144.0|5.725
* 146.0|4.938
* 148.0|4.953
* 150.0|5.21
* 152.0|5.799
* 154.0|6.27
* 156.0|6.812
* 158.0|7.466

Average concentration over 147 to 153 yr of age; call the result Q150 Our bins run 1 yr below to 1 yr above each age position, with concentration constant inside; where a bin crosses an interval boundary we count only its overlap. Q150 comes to 5.32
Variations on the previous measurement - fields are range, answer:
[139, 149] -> 6.38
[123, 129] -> 6.75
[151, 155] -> 6.03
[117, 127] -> 8.98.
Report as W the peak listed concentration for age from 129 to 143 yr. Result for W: 10.29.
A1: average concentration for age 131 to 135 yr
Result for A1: 8.68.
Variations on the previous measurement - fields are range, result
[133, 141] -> 9.71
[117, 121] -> 10.7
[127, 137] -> 8.09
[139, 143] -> 8.14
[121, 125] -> 8.51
